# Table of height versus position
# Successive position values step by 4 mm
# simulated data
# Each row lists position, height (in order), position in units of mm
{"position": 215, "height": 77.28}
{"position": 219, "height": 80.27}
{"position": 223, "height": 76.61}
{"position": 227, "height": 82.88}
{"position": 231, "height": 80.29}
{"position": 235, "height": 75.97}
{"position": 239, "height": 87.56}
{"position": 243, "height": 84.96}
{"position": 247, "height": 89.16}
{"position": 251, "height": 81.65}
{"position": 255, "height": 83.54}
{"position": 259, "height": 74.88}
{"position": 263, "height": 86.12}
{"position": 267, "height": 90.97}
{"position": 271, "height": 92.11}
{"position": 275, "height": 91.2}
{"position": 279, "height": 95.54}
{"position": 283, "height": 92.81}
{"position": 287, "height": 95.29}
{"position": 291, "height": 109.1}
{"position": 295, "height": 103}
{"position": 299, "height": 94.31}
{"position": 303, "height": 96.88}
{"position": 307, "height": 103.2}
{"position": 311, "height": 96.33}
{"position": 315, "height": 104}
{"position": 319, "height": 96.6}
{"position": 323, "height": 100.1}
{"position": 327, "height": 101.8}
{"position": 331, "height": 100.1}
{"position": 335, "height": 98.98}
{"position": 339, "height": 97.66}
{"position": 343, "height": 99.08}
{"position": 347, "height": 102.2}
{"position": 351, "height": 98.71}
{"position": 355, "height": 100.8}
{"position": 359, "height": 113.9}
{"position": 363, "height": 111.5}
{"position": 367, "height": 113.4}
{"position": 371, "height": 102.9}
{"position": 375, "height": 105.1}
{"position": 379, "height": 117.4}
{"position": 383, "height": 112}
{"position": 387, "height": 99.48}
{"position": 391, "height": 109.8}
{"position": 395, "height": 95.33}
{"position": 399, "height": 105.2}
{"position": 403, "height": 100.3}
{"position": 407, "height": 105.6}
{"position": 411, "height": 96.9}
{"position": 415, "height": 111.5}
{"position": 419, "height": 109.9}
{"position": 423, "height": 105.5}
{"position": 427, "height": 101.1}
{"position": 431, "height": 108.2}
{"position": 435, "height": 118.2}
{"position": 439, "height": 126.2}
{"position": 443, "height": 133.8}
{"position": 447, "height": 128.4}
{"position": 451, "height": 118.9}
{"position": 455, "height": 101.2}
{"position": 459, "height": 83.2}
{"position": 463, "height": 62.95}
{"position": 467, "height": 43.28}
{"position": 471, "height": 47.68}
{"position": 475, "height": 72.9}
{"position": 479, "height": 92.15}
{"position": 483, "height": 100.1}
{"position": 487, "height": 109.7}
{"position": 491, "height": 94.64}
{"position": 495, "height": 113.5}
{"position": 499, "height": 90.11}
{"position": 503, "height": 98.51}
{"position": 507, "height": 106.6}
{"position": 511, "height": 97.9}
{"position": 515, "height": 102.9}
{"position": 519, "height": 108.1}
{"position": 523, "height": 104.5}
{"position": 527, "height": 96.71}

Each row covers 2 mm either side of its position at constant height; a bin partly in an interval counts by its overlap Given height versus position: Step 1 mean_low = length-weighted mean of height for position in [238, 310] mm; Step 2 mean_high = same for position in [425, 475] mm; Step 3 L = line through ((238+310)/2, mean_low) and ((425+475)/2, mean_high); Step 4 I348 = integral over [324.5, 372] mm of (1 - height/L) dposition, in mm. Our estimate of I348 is -4.8 mm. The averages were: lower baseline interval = 91.9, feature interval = 103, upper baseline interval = 96.8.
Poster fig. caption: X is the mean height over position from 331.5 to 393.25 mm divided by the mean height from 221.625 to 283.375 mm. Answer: 1.2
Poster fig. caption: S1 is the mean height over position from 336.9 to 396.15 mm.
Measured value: 105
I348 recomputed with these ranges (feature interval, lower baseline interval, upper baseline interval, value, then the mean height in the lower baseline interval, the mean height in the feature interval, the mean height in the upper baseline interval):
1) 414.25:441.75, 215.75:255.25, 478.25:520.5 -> -4.5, 82.1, 112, 101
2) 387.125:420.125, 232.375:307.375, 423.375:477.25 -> -3.2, 90.6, 104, 96.1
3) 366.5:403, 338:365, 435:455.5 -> 1.4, 104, 106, 123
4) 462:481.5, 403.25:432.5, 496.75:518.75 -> 7.1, 105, 64.8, 100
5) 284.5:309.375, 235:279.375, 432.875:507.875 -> -3.3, 86.3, 100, 96.8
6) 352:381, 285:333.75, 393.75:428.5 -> -1.9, 100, 109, 104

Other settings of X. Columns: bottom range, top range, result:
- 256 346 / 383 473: 1.05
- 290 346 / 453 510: 0.87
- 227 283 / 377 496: 1.17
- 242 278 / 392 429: 1.20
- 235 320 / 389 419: 1.13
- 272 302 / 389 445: 1.12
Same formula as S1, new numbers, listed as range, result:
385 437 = 105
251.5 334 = 95.2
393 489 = 99.1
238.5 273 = 85.6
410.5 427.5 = 106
